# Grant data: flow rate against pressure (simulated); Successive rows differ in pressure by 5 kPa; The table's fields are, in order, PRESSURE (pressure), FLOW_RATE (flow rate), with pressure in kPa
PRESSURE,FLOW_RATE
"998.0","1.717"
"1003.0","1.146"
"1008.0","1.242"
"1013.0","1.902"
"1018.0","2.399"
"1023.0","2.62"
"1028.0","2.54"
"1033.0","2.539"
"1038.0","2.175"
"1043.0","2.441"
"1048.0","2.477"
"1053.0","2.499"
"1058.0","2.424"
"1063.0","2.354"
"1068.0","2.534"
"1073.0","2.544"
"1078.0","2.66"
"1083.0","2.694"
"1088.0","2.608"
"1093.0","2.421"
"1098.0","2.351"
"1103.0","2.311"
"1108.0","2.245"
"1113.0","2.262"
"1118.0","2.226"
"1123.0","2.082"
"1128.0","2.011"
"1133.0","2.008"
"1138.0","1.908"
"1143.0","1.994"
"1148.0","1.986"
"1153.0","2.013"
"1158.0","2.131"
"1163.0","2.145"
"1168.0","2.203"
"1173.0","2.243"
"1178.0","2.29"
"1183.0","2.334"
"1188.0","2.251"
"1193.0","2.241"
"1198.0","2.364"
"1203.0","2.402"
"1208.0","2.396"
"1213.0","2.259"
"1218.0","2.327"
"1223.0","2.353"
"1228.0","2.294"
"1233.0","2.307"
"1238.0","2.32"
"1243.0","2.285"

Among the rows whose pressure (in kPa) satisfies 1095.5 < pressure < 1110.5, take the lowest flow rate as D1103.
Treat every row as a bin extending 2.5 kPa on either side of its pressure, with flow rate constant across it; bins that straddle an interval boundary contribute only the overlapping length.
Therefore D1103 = 2.245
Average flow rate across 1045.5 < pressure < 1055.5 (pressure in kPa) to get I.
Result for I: 2.49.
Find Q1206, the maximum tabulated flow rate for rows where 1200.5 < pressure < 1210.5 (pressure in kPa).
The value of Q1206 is 2.402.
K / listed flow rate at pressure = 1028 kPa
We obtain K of 2.54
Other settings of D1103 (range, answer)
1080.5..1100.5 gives 2.351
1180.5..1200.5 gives 2.241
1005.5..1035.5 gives 1.242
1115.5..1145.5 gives 1.908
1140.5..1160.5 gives 1.986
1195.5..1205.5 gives 2.364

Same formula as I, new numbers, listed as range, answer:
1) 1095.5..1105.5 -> 2.33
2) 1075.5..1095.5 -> 2.6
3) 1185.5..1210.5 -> 2.33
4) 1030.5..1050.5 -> 2.41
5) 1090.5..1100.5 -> 2.39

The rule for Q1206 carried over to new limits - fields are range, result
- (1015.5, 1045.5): 2.62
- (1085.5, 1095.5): 2.608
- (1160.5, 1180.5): 2.29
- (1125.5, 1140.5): 2.011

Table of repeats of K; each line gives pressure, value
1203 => 2.402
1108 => 2.245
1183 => 2.334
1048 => 2.477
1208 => 2.396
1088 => 2.608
